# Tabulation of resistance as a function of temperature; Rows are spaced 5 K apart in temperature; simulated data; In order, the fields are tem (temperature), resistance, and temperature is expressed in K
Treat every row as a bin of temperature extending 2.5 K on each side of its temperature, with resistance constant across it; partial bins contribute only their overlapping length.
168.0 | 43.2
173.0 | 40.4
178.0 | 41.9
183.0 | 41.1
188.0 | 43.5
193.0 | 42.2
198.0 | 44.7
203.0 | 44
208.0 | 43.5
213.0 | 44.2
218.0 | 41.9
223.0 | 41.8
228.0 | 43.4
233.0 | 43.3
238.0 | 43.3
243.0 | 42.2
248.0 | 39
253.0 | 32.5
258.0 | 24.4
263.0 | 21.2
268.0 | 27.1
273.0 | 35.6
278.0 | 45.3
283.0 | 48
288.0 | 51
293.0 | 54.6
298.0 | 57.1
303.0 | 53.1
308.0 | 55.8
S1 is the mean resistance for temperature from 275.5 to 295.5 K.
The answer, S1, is 49.7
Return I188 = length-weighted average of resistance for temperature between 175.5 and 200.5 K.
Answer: 42.7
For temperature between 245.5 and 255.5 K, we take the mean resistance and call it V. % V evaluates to 35.8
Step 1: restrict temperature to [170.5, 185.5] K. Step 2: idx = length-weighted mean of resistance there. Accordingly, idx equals 41.1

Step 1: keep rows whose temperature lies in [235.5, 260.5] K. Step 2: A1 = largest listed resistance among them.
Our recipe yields 43.3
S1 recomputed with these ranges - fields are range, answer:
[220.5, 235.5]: 42.8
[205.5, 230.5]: 43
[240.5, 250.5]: 40.6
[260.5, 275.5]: 28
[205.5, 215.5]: 43.9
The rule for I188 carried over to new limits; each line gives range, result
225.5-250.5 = 42.2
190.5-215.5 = 43.7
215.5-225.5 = 41.9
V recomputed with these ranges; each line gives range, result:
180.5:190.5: 42.3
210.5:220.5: 43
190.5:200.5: 43.5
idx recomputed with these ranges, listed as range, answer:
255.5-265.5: 22.8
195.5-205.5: 44.4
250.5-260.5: 28.4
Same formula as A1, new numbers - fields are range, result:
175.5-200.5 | 44.7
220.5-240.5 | 43.4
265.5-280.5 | 45.3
